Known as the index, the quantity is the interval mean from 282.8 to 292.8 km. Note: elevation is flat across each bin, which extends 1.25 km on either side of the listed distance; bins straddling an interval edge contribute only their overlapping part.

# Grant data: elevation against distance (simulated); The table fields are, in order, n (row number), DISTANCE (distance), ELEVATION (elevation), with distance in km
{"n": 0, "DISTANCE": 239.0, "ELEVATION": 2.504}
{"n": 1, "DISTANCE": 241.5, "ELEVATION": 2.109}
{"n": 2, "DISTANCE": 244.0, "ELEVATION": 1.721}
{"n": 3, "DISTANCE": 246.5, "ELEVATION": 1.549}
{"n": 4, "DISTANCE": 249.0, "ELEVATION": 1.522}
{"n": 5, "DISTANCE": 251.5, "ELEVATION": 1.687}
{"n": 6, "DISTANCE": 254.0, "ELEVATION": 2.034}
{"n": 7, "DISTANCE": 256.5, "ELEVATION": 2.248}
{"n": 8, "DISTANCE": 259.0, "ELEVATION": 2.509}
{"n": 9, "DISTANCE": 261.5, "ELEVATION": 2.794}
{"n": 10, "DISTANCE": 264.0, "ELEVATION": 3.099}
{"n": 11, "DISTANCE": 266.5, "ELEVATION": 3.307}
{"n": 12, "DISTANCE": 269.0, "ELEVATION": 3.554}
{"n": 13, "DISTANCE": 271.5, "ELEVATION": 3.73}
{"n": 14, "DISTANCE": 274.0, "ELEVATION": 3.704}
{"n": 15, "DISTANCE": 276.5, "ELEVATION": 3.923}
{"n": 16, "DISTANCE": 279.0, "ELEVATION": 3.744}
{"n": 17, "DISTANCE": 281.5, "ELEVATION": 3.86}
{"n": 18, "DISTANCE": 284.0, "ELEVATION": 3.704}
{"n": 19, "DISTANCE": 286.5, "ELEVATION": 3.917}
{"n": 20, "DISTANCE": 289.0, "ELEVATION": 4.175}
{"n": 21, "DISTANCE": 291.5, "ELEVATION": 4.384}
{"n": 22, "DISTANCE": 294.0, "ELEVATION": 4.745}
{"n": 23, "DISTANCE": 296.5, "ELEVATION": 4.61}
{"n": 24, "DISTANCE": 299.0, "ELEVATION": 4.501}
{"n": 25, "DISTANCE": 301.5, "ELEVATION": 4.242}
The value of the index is 4.05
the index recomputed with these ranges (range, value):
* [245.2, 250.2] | 1.54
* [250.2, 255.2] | 1.86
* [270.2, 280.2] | 3.77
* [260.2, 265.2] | 2.94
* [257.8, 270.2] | 3.05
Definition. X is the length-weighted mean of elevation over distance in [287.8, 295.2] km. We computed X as 4.43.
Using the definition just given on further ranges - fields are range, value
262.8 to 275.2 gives 3.48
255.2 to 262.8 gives 2.52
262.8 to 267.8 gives 3.21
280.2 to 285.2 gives 3.78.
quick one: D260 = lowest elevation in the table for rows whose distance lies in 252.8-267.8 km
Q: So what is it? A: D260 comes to 2.034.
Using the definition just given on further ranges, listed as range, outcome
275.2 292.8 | 3.704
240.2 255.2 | 1.522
